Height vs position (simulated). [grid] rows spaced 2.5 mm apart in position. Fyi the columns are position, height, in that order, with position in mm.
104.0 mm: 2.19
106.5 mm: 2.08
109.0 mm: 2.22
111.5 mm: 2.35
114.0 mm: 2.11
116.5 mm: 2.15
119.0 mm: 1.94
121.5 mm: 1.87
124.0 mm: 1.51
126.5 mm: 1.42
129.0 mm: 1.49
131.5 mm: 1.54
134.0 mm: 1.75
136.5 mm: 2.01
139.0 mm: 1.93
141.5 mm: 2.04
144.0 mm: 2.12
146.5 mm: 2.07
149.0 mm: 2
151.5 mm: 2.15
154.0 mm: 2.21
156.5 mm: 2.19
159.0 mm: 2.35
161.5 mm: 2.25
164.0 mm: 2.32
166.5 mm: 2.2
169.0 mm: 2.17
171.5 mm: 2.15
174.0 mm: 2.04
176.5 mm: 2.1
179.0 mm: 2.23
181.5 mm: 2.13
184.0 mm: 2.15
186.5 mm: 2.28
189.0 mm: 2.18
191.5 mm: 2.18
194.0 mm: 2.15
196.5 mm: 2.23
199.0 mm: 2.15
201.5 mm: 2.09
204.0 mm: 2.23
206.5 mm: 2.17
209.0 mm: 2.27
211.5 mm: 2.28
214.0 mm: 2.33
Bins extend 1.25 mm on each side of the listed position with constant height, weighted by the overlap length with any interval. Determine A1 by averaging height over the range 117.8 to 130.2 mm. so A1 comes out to 1.65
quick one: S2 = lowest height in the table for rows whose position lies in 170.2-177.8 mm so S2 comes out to 2.04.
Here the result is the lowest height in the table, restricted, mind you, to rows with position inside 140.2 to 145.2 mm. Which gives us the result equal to 2.04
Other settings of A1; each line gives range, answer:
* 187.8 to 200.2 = 2.18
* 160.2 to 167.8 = 2.26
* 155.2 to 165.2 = 2.28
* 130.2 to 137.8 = 1.77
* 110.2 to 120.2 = 2.14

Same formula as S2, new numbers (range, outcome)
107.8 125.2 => 1.51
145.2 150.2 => 2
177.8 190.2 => 2.13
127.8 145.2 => 1.49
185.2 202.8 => 2.09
